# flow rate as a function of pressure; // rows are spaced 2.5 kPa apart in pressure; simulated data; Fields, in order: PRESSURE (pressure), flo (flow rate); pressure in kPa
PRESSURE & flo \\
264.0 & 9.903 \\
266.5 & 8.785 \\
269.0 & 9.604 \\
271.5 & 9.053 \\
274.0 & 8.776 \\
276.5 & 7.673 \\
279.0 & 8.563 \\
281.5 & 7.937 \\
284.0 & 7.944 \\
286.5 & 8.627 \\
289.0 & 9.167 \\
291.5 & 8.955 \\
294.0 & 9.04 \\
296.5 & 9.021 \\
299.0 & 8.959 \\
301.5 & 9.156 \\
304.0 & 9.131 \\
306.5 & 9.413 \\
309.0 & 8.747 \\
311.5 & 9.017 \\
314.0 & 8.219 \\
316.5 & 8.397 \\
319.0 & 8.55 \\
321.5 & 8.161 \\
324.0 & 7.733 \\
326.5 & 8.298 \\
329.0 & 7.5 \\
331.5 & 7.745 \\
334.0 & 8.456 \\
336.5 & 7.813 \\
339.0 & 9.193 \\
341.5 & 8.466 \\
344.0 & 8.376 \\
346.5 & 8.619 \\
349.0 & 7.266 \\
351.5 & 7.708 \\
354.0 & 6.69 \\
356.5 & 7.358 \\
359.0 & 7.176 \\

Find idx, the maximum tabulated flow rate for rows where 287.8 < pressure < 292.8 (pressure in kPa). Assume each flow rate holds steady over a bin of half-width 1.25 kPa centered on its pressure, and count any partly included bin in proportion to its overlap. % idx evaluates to 9.167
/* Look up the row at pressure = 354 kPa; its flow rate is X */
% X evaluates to 6.69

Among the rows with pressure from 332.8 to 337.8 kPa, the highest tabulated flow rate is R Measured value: 8.456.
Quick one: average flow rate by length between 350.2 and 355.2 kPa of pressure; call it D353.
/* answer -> 7.2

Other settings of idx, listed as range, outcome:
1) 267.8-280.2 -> 9.604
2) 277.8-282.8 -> 8.563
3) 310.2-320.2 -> 9.017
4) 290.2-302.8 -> 9.156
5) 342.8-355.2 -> 8.619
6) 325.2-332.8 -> 8.298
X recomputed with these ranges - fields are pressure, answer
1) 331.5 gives 7.745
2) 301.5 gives 9.156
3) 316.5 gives 8.397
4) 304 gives 9.131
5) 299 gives 8.959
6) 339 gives 9.193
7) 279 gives 8.563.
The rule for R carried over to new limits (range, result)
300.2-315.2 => 9.413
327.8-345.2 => 9.193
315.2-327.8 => 8.55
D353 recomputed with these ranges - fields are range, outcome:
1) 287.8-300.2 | 9.03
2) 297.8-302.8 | 9.06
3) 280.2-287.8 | 8.18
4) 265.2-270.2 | 9.2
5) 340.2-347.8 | 8.48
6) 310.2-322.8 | 8.47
